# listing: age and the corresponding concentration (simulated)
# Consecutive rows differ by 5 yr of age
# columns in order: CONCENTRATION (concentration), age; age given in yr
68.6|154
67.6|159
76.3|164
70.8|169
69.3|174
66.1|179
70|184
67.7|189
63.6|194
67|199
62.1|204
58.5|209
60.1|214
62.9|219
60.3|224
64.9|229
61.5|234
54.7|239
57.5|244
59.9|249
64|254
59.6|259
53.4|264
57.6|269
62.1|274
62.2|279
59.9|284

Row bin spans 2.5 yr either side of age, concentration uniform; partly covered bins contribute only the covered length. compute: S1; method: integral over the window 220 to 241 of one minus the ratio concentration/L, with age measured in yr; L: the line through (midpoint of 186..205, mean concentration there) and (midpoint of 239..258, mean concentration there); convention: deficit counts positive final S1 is 0.3 yr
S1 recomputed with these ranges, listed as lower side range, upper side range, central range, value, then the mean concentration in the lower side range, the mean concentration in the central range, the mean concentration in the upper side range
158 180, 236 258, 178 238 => 1.2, 70.5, 63.4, 59.1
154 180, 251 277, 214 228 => 0.5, 70.1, 61.7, 59.4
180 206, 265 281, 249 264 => 0.3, 66.2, 60.1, 59.9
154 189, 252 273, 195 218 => 1.2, 69.8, 62.1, 58.8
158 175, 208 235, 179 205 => 0.2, 71.4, 66.3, 61.5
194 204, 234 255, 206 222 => 0.6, 64.9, 60.5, 59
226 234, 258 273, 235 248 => 0.9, 63.5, 57.2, 57.1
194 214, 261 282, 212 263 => 0.2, 62.4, 60.3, 58.9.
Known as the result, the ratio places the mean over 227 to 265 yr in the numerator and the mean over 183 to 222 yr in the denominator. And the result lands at 0.94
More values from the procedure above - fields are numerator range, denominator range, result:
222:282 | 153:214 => 0.89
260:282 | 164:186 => 0.84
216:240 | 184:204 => 0.93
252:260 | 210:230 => 1.01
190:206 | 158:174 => 0.90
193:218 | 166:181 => 0.90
